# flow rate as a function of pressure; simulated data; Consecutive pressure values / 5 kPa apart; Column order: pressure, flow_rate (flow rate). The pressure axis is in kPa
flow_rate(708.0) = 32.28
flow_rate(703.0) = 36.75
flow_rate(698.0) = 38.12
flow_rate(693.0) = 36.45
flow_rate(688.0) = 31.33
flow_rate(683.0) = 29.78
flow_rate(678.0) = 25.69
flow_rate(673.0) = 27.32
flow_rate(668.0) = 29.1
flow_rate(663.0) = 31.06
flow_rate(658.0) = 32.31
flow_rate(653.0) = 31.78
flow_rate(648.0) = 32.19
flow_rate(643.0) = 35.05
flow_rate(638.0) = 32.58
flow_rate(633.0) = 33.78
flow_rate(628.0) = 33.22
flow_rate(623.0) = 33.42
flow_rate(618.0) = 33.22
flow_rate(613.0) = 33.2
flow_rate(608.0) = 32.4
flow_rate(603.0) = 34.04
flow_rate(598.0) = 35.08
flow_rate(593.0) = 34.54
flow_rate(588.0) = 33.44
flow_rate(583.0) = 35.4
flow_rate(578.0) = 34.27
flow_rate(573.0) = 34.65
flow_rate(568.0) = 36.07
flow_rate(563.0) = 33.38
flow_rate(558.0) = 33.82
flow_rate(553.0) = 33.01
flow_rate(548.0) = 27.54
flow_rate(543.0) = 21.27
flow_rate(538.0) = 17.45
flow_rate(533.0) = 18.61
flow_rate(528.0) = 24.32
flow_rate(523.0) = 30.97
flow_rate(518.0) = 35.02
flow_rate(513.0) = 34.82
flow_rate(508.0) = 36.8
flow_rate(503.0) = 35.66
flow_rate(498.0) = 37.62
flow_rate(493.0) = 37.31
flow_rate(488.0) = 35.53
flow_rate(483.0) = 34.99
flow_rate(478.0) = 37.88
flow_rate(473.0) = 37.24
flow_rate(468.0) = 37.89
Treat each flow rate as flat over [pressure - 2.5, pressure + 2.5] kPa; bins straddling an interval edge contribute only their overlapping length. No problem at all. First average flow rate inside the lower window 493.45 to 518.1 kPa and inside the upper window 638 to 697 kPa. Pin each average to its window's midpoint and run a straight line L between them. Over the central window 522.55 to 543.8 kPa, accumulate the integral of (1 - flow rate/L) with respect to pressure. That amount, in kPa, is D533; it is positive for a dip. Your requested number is 8.2 kPa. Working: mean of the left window 36.2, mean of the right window 31.3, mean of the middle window 21.8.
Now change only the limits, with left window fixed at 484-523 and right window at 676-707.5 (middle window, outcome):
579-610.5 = 0.27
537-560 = 5.26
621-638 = 0.31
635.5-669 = 1.50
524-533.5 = 3.17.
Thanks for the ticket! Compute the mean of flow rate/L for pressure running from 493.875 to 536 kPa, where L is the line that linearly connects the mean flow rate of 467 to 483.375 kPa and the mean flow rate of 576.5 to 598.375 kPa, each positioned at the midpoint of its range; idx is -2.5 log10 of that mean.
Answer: 0.14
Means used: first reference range 37.2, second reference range 34.5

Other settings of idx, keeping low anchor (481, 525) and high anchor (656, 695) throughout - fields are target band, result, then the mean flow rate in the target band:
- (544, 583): 0.02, 32.9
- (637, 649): -0.08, 33.5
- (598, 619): -0.04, 33.4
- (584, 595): -0.04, 34.2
